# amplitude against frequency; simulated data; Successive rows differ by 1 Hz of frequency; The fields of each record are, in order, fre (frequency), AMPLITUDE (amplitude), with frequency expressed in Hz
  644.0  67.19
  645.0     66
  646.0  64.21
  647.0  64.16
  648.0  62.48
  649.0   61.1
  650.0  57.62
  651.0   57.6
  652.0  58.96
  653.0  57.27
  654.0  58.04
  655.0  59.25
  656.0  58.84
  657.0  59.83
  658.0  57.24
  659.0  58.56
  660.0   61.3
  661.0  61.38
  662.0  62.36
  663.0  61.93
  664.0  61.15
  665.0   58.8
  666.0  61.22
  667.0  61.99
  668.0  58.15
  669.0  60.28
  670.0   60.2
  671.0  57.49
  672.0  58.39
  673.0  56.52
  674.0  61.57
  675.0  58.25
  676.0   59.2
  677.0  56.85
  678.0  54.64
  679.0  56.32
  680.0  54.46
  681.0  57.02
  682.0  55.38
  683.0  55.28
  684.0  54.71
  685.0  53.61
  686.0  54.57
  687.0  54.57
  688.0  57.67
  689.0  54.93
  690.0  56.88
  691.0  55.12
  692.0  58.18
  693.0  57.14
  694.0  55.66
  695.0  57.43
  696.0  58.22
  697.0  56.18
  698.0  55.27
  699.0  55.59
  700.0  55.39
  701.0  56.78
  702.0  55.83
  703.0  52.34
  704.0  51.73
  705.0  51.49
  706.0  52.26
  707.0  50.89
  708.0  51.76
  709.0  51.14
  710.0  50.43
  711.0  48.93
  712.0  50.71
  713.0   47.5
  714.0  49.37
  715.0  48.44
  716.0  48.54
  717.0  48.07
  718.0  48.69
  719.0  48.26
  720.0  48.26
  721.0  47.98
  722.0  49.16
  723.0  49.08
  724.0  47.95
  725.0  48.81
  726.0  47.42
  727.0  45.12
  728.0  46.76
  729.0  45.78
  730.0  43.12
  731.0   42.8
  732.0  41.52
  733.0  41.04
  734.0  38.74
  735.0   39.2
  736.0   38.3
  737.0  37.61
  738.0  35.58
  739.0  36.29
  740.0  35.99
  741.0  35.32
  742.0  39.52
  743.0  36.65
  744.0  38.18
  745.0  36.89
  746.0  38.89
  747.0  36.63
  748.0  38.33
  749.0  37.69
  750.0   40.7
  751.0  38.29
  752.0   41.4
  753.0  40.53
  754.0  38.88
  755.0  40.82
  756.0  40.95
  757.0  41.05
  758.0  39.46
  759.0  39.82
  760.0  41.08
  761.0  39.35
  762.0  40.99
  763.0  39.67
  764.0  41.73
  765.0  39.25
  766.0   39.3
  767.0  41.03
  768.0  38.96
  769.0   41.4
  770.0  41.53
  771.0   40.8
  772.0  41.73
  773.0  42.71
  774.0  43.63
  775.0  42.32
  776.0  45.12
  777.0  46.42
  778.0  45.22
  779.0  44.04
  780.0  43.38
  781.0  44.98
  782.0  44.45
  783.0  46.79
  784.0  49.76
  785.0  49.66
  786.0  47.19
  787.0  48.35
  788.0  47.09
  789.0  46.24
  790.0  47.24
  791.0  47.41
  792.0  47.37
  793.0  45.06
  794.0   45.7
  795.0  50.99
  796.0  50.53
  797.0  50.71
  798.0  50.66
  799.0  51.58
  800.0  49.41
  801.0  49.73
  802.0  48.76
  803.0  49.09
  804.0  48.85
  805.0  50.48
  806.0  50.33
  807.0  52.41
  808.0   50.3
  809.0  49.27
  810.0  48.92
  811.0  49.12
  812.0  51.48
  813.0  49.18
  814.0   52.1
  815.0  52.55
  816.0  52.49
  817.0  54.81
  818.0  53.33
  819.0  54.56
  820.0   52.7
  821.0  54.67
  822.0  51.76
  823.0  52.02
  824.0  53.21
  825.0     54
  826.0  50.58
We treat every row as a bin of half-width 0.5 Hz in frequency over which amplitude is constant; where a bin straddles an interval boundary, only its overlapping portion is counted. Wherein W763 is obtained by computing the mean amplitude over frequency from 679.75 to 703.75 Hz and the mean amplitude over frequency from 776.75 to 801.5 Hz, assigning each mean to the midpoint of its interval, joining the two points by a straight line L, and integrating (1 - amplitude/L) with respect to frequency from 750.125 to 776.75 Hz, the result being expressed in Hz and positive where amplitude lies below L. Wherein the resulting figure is 4.7 Hz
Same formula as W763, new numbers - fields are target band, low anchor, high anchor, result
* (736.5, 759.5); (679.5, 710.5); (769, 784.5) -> 4.5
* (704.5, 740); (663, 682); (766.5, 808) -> 4.9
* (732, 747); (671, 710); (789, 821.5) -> 4.4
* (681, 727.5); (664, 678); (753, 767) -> -0.3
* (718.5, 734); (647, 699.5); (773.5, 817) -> 2.3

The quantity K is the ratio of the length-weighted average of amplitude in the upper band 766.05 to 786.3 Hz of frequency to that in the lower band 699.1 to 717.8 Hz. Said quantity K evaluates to 0.9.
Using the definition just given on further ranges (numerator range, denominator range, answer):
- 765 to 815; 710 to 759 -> 1.10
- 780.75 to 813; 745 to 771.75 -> 1.22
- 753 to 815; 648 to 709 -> 0.80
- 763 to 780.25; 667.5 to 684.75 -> 0.74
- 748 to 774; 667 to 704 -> 0.71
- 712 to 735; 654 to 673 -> 0.78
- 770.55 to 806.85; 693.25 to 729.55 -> 0.92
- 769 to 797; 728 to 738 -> 1.12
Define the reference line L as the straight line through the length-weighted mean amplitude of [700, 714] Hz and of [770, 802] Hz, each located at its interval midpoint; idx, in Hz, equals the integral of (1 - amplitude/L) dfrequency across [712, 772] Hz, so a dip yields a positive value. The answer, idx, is 9.2 Hz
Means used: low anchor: 51.7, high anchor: 46.6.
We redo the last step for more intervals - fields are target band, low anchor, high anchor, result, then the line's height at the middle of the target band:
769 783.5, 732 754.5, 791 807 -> 0.4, 44.8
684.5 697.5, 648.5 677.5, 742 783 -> -0.5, 54.2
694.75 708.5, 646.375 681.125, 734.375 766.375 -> -1.1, 50.3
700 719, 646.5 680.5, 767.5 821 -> 1.5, 55.3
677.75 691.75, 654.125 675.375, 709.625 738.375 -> -0.1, 55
